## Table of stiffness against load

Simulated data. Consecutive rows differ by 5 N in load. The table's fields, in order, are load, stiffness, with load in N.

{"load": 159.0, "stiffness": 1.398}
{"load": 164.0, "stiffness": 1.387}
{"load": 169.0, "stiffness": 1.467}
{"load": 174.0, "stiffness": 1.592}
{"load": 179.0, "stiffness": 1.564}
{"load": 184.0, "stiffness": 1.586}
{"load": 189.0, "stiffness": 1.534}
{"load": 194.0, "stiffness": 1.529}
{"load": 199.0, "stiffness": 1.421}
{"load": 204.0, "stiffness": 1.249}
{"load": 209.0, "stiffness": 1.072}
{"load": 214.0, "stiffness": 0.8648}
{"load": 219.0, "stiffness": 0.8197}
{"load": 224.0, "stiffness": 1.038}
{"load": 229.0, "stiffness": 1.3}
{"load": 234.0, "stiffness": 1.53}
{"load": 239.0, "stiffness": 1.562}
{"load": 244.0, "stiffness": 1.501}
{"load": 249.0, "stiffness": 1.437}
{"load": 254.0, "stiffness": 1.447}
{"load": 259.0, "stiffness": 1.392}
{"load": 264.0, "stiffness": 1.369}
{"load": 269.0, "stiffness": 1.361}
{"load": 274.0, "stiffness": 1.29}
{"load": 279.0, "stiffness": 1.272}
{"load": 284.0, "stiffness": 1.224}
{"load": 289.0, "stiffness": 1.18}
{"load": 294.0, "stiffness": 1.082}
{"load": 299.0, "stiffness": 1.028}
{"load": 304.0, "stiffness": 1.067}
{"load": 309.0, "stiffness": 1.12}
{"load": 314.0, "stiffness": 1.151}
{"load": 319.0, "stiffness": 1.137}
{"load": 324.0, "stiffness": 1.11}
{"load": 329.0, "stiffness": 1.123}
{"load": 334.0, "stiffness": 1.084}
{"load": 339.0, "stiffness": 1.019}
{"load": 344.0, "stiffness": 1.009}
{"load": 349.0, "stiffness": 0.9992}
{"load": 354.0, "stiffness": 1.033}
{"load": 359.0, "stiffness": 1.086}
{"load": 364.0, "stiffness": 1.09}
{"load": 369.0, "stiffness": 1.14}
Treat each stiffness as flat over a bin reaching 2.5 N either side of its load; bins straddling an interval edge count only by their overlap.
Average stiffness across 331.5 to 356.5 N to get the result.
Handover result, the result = 1.03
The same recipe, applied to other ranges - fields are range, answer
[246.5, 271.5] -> 1.4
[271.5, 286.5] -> 1.26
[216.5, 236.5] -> 1.17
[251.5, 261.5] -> 1.42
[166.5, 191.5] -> 1.55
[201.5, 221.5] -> 1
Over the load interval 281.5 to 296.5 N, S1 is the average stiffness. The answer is 1.16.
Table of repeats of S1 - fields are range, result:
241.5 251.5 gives 1.47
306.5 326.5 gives 1.13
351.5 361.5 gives 1.06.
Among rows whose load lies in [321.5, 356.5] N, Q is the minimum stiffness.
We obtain 0.9992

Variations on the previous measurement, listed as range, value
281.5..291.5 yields 1.18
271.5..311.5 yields 1.028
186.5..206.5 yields 1.249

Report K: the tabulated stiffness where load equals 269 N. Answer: 1.361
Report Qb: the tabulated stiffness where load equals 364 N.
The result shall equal 1.09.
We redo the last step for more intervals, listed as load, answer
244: 1.501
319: 1.137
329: 1.123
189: 1.534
